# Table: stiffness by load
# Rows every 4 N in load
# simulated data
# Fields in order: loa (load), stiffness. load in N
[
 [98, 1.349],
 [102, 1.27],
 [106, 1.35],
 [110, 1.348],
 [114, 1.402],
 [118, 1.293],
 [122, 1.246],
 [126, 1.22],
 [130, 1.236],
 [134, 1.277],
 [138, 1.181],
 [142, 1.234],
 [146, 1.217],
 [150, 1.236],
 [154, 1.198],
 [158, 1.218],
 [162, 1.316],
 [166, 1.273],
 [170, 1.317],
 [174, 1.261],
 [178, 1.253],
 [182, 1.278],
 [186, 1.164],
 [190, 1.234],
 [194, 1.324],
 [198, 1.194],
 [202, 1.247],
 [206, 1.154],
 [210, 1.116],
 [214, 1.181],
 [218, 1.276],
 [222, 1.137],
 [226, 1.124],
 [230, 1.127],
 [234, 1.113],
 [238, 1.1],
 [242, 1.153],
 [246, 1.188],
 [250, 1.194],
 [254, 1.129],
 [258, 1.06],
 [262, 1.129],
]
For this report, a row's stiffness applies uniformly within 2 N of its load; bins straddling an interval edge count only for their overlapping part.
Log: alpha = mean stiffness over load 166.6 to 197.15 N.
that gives 1.26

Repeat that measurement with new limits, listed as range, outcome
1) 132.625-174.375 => 1.25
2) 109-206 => 1.25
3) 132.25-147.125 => 1.23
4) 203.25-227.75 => 1.17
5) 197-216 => 1.18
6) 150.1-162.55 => 1.23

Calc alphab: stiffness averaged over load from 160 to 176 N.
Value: 1.29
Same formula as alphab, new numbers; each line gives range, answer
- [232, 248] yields 1.14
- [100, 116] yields 1.34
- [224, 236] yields 1.12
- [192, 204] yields 1.25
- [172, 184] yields 1.26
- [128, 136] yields 1.26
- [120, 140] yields 1.23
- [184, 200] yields 1.23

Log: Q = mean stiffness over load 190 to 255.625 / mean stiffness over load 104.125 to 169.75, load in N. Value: 0.93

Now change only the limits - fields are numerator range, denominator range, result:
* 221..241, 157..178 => 0.88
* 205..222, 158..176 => 0.92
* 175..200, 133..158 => 1.02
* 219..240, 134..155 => 0.92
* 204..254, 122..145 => 0.94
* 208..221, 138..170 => 0.96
